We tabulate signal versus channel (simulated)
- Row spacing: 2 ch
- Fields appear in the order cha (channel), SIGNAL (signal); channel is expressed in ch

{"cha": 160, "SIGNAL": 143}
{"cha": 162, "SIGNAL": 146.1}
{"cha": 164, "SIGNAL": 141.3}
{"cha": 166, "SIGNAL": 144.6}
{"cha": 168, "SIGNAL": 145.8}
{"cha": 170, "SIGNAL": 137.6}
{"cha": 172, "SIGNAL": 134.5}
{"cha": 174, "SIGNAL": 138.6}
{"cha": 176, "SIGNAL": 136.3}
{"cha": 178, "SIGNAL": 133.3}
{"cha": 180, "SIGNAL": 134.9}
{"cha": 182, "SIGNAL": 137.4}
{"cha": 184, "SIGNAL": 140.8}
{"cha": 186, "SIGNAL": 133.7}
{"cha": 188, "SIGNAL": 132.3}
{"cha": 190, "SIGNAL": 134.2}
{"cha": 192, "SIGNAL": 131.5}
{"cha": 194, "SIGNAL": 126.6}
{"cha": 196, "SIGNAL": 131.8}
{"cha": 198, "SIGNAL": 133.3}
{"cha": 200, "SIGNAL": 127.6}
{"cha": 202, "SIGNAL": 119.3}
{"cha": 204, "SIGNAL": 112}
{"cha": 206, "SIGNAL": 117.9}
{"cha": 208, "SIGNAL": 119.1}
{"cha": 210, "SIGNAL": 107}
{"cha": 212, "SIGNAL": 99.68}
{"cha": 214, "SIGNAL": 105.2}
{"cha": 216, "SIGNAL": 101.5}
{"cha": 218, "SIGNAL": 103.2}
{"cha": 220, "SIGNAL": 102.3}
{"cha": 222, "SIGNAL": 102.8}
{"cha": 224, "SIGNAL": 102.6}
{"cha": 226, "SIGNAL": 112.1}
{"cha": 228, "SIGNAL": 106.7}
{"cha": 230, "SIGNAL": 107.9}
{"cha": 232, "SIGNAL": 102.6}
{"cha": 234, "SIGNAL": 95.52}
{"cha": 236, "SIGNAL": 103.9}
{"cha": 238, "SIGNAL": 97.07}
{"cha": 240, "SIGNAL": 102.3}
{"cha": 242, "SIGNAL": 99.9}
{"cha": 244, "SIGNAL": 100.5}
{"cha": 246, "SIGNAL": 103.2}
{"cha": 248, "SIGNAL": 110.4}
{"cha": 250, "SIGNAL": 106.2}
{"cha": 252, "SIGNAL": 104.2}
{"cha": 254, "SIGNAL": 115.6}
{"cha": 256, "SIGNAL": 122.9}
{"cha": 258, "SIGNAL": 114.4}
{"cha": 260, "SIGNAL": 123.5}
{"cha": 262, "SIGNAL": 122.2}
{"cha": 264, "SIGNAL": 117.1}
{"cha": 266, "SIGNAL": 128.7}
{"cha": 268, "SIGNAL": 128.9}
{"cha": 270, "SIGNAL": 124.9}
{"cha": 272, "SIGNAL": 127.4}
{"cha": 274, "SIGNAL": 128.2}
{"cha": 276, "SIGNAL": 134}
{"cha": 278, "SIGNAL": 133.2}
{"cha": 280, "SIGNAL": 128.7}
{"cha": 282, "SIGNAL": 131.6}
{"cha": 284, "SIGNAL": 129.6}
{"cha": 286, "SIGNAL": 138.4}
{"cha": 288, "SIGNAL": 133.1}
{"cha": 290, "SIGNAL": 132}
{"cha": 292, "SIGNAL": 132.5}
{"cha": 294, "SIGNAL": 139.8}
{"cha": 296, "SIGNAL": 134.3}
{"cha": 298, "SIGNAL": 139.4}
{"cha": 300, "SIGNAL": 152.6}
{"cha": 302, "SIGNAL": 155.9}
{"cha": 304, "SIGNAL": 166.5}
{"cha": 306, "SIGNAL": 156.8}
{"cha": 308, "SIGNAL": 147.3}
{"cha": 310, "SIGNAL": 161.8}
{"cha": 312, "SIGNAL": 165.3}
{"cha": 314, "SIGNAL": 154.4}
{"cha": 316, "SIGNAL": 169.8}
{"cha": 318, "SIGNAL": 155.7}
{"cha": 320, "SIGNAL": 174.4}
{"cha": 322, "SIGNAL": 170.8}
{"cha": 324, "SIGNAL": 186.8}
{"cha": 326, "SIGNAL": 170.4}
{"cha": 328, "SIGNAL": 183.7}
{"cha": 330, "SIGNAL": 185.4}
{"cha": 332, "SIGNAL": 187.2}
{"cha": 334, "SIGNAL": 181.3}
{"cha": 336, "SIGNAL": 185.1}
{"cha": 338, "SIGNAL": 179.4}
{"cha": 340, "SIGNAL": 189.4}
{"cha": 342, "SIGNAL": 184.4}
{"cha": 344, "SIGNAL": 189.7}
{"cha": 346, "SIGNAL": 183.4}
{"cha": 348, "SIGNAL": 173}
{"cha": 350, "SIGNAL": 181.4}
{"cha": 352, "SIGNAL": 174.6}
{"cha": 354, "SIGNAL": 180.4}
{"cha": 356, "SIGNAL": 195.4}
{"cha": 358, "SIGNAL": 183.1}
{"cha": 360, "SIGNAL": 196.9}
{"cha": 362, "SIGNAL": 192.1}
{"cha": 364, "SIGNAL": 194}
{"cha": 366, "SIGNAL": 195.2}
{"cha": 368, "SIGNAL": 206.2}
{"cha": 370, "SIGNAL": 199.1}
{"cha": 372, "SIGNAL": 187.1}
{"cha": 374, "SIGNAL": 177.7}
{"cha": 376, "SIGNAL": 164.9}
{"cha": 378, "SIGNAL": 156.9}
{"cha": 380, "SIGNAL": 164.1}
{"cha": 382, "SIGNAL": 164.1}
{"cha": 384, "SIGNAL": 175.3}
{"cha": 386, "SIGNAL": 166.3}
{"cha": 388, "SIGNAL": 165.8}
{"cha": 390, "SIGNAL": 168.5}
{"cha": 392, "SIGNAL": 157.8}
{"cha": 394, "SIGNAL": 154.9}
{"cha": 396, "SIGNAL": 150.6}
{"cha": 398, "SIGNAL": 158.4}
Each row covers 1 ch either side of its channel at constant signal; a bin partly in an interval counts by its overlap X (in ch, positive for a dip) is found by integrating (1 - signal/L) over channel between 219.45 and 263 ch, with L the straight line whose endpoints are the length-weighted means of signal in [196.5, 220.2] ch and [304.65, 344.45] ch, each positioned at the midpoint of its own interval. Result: 7.7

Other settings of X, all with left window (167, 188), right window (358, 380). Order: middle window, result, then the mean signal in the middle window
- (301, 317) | 1.0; 160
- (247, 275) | 6.9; 120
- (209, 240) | 9.5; 103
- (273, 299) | 4.9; 133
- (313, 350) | -0.4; 178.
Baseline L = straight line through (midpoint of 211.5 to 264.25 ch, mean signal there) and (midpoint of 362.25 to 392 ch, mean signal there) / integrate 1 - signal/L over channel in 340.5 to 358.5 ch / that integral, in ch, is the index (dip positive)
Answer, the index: -2.2 ch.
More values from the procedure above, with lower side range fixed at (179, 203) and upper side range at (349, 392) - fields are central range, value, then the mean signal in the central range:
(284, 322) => 2.7 ch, 151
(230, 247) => 5.1 ch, 101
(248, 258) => 2.4 ch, 112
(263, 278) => 2.5 ch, 127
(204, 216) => 2.4 ch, 109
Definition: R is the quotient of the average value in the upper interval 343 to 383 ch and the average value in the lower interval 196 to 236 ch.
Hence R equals 1.7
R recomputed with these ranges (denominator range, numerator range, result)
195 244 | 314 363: 1.66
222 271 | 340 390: 1.64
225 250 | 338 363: 1.79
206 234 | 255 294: 1.21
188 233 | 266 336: 1.32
